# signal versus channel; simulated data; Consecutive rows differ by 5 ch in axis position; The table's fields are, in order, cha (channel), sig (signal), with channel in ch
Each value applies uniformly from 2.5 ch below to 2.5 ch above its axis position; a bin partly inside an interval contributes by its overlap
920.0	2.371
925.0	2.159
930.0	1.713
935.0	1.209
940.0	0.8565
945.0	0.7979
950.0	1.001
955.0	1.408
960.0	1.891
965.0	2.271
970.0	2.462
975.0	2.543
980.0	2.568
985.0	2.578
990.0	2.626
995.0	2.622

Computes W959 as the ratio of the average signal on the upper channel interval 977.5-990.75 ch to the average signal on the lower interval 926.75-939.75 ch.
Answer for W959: 1.9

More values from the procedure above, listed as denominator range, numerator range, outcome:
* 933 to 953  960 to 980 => 2.45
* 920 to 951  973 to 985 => 1.84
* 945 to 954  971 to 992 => 2.54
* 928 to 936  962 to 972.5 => 1.57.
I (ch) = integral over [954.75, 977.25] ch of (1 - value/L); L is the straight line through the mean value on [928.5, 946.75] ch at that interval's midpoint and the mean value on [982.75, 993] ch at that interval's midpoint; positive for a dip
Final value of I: -2.4 ch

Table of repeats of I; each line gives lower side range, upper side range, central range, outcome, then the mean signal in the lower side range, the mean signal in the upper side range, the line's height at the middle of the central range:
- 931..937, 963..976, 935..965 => 9.34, 1.33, 2.42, 1.82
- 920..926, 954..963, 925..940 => 4.58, 2.25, 1.72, 2.11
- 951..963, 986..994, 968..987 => -2.74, 1.59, 2.62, 2.23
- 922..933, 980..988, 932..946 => 7.17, 1.92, 2.58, 2.06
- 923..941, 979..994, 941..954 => 6.24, 1.52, 2.6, 1.82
